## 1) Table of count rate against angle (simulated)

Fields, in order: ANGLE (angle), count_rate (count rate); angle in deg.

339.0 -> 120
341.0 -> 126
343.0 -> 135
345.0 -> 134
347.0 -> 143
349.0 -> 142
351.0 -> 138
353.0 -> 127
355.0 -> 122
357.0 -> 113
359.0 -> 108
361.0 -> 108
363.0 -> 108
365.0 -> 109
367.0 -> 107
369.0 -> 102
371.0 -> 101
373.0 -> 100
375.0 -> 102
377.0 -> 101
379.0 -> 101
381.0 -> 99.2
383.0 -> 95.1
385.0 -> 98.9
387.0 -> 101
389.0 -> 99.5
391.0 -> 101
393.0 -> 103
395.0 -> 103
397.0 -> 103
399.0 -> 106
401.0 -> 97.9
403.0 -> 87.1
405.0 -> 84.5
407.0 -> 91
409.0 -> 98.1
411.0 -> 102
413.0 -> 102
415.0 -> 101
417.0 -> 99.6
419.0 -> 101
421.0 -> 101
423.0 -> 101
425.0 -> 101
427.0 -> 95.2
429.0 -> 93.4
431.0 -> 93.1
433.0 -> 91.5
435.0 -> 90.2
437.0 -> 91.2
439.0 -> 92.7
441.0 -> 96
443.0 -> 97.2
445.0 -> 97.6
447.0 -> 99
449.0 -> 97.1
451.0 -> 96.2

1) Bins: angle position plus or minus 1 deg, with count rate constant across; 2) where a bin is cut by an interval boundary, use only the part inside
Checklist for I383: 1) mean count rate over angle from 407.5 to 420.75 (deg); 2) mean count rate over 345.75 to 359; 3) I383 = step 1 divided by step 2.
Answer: 0.8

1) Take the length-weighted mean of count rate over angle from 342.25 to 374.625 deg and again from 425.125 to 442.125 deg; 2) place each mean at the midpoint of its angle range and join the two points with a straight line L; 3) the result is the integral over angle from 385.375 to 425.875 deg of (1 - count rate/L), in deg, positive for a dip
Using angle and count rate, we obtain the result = 1.3 deg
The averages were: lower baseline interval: 118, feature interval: 99.2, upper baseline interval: 93.4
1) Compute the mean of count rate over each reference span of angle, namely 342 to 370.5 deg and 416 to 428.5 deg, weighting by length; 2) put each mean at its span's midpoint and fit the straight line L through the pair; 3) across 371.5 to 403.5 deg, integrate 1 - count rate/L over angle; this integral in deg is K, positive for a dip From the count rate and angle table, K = 3.0 deg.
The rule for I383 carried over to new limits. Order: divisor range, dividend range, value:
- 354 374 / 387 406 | 0.91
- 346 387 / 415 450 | 0.87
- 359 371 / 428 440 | 0.86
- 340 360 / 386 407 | 0.76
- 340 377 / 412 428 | 0.85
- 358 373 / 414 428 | 0.95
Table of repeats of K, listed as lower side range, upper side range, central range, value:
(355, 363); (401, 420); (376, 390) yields 0.64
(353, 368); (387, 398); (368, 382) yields 0.83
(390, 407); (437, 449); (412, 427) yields -0.55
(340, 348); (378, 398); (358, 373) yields 1.54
